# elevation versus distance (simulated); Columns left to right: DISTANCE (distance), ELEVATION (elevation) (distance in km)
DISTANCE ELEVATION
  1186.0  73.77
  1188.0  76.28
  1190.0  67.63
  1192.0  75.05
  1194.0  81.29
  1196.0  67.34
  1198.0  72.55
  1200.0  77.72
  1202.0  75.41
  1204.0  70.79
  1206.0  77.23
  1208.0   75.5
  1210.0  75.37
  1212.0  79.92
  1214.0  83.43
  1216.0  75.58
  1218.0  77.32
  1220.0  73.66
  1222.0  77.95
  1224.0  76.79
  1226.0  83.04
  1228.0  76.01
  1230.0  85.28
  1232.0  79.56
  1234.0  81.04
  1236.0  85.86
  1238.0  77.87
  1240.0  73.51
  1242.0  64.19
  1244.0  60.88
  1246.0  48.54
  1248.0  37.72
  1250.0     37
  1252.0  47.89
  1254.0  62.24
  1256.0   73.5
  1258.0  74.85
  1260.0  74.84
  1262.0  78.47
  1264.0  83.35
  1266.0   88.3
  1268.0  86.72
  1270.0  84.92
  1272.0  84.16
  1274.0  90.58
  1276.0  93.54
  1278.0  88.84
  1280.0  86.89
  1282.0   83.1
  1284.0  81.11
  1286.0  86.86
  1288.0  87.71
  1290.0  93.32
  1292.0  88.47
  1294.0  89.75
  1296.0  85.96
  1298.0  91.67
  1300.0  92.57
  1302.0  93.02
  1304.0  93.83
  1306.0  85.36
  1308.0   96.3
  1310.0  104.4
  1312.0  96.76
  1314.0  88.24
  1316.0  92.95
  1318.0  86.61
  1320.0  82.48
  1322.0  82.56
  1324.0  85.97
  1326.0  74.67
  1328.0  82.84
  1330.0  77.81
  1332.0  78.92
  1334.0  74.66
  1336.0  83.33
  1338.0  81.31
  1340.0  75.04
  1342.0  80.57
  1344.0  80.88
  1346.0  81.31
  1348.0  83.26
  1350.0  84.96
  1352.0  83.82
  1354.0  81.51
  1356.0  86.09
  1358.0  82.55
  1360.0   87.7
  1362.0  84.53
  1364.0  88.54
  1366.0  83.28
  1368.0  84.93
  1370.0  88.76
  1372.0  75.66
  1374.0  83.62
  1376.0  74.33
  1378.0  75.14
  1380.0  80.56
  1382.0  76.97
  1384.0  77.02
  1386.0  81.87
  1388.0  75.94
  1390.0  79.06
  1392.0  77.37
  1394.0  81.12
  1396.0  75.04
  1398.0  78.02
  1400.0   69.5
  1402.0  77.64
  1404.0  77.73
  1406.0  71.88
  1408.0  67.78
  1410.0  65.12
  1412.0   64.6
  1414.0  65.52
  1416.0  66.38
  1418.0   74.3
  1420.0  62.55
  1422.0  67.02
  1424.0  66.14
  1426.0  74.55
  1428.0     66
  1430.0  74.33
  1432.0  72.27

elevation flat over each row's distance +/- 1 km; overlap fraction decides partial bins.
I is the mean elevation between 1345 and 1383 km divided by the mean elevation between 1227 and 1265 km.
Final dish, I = 1.2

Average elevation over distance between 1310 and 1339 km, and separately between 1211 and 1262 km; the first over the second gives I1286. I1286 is 1.19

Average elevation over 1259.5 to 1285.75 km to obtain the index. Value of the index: 85.2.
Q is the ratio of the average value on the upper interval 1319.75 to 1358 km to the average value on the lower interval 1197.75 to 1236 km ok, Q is 1.0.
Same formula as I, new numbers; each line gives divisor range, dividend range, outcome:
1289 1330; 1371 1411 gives 0.85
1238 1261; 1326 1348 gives 1.32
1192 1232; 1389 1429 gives 0.93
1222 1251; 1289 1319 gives 1.32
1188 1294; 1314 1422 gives 1.03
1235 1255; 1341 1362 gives 1.40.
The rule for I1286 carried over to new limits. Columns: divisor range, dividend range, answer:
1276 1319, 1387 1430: 0.79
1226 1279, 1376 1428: 0.99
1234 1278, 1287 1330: 1.23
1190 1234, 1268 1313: 1.17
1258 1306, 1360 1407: 0.91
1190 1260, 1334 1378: 1.15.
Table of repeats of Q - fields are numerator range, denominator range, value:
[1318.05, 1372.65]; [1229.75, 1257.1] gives 1.27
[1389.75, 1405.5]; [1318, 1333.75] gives 0.95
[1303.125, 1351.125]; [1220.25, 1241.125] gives 1.07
